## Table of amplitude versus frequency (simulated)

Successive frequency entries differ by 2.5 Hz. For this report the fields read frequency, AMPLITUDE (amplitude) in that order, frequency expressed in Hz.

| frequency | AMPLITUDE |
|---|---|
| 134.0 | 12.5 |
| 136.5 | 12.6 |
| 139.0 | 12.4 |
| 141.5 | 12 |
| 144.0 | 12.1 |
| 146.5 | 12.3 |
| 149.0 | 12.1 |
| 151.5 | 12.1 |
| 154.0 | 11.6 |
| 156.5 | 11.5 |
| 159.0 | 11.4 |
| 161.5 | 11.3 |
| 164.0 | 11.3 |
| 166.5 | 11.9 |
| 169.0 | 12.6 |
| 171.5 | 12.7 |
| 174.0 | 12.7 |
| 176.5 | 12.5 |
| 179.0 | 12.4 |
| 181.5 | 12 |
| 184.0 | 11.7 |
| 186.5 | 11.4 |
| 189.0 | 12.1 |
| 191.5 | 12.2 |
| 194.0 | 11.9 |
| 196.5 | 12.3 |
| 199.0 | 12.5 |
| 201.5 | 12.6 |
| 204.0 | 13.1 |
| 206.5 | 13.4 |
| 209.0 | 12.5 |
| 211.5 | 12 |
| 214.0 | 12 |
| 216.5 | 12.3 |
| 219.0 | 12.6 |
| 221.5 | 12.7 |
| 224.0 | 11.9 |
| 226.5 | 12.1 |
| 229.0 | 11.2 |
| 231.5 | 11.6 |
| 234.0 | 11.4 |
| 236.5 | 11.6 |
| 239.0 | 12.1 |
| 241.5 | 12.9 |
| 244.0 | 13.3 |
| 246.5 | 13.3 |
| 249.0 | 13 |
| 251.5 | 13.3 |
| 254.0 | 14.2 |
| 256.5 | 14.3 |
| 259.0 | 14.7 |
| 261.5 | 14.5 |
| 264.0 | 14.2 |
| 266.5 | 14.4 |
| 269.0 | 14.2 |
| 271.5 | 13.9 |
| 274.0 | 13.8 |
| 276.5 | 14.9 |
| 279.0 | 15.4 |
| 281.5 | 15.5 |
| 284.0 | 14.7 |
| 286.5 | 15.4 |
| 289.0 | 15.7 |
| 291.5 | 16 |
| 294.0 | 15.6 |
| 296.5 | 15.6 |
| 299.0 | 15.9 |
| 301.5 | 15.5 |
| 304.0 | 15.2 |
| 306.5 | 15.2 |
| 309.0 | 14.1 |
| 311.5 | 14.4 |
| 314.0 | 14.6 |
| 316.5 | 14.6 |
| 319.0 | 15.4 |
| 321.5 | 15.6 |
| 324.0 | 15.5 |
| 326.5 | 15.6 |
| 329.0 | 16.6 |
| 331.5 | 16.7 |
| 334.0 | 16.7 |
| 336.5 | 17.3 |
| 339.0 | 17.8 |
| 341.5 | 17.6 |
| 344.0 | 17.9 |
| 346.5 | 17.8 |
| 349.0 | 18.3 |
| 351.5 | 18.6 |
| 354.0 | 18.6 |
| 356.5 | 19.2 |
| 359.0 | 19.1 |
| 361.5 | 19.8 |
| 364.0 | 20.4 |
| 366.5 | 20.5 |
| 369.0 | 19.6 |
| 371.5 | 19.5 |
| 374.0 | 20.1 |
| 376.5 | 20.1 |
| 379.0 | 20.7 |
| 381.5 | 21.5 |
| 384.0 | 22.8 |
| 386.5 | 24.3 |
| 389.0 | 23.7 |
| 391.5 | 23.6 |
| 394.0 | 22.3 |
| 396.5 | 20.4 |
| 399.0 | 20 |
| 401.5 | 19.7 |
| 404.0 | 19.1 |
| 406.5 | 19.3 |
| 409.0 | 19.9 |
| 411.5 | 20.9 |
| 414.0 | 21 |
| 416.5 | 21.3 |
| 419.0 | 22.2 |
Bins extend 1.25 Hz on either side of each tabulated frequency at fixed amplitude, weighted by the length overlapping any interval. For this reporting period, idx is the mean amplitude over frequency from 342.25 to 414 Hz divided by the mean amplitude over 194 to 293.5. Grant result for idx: 1.52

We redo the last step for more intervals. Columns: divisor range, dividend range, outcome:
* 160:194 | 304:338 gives 1.29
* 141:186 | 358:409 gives 1.73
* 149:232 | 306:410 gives 1.54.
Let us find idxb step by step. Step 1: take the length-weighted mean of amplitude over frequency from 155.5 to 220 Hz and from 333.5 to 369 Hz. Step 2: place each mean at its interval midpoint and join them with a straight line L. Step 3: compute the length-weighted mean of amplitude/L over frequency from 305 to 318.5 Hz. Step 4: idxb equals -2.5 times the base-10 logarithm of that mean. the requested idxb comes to 0.17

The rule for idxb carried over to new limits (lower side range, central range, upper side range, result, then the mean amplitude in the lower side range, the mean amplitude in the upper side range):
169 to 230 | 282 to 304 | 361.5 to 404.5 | 0.08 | 12.3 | 21.1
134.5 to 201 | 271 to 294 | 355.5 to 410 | 0.11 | 12.1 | 20.7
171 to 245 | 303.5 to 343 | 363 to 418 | 0.12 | 12.2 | 20.9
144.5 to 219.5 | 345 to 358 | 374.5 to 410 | 0.06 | 12.2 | 21.2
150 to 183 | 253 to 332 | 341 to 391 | 0.14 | 12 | 20.1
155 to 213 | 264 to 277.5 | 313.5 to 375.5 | 0.07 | 12.2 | 17.8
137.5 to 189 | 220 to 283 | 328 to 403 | 0.15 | 12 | 19.7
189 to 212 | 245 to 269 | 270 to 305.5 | 0.02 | 12.5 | 15.2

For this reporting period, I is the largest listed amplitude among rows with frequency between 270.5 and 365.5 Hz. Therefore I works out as 20.4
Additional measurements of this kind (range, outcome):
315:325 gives 15.6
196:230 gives 13.4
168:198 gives 12.7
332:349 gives 18.3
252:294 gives 16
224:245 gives 13.3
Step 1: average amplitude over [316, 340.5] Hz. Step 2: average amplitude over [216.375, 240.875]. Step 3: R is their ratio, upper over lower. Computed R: 1.36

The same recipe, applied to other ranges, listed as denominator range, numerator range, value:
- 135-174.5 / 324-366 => 1.49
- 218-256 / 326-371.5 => 1.46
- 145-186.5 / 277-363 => 1.37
